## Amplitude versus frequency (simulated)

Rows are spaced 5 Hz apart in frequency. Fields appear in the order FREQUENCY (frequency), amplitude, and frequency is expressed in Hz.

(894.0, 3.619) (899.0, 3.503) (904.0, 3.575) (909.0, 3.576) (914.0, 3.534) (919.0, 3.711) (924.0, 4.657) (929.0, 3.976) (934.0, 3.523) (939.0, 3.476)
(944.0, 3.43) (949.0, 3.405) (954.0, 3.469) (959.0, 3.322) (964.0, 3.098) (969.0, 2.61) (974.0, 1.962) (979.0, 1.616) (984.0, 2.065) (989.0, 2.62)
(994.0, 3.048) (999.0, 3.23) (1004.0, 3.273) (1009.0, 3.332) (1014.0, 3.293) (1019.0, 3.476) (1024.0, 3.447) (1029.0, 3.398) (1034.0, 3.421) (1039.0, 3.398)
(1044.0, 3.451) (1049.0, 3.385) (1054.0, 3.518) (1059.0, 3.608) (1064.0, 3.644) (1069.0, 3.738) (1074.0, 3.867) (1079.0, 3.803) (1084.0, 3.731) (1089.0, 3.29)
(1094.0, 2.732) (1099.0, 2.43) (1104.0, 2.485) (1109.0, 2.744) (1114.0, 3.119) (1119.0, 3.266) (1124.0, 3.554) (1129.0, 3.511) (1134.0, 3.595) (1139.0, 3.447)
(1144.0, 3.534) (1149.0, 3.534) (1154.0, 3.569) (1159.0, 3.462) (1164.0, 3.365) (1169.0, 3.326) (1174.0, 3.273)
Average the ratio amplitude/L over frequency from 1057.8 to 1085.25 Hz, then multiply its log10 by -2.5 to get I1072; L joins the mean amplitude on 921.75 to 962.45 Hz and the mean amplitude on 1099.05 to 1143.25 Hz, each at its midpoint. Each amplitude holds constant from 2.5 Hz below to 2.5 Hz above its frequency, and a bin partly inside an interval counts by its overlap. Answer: -0.13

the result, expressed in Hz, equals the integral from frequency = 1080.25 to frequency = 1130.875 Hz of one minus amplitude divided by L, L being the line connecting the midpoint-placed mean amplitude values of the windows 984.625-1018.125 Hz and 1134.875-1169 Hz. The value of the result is 3.9 Hz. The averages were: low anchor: 3.09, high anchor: 3.48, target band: 3.1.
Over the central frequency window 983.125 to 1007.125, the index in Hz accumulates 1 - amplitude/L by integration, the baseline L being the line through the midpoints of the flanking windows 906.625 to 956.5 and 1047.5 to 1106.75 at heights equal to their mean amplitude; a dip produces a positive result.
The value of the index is 4.2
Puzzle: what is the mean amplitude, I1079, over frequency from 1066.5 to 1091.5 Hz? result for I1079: 3.69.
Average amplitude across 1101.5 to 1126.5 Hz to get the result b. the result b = 3.03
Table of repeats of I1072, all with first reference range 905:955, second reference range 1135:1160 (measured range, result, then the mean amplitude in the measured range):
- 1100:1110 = 0.35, 2.57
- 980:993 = 0.48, 2.34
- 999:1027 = 0.08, 3.35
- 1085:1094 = 0.11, 3.21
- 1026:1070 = 0.03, 3.5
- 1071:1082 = -0.08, 3.83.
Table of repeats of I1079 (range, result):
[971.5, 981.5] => 1.79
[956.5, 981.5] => 2.52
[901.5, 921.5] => 3.6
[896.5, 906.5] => 3.54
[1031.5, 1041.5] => 3.41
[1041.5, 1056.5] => 3.45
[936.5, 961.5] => 3.42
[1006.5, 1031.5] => 3.39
